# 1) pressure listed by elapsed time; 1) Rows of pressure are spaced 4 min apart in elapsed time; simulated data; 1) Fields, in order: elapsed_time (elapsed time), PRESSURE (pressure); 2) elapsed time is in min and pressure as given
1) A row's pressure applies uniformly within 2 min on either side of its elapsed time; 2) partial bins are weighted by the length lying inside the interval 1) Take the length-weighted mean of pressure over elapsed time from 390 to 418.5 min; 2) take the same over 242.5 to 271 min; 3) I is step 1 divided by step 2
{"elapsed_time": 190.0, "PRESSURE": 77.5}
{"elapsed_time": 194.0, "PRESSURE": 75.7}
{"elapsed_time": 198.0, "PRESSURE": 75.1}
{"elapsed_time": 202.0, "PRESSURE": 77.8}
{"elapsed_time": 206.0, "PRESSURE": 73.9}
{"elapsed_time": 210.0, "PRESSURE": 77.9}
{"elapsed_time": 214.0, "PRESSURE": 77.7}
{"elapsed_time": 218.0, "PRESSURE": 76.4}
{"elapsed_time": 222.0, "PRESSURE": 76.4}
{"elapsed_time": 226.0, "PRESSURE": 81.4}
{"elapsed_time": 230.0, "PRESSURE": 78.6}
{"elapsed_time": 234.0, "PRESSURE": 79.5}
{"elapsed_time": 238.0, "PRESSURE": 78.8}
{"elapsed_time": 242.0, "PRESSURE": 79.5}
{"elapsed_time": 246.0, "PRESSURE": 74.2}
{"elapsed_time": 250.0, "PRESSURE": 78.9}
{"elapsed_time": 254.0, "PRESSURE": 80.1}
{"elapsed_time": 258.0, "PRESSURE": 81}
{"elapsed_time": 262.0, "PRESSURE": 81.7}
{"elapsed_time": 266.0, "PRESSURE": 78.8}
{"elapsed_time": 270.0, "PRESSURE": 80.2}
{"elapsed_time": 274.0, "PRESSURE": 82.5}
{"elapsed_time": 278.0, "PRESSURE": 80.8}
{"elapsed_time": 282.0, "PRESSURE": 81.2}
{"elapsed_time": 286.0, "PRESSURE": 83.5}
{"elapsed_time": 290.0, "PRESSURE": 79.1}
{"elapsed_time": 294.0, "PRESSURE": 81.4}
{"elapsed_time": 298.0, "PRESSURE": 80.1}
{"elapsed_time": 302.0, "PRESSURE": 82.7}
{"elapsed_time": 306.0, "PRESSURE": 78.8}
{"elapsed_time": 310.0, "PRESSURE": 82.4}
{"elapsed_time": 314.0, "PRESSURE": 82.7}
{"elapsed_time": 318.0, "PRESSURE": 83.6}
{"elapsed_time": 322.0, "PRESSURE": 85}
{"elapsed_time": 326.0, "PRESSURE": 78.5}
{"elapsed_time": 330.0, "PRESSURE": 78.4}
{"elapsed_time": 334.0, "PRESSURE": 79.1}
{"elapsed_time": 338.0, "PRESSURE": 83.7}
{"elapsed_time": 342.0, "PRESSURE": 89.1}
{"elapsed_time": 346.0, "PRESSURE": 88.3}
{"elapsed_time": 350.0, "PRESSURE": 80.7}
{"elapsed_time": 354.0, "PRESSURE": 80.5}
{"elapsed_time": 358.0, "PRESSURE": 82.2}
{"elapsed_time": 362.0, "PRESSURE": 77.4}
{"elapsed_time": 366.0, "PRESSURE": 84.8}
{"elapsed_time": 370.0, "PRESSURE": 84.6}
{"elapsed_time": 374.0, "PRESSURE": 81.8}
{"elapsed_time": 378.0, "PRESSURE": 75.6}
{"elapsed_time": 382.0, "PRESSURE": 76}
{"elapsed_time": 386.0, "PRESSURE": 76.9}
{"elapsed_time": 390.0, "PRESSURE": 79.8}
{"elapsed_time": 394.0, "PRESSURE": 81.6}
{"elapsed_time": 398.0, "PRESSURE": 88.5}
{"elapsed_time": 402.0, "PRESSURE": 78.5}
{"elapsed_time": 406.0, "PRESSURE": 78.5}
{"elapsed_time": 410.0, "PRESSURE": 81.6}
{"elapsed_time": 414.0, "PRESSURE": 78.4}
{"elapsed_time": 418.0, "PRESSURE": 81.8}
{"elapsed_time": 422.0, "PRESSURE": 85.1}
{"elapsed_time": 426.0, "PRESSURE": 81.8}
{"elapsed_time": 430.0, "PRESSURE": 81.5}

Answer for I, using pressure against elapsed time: 1.02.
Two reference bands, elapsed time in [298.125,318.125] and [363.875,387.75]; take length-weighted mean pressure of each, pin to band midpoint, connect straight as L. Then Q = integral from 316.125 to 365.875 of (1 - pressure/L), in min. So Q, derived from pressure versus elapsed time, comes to -0.9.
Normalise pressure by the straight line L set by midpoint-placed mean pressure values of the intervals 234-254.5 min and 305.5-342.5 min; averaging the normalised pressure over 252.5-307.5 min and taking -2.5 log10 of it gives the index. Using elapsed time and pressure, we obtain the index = -0.013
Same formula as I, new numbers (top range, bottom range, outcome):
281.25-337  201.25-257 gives 1.04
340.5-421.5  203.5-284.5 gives 1.03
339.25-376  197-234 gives 1.08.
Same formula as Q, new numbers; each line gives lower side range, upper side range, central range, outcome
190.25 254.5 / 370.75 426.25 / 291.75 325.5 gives -1.2 min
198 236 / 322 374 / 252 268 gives -0.3 min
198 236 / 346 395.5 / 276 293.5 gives -0.5 min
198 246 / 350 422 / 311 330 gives -0.6 min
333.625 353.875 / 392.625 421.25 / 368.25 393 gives 1.0 min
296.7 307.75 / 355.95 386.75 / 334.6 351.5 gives -1.0 min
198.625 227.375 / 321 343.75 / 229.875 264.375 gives -0.3 min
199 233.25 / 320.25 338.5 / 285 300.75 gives -0.3 min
